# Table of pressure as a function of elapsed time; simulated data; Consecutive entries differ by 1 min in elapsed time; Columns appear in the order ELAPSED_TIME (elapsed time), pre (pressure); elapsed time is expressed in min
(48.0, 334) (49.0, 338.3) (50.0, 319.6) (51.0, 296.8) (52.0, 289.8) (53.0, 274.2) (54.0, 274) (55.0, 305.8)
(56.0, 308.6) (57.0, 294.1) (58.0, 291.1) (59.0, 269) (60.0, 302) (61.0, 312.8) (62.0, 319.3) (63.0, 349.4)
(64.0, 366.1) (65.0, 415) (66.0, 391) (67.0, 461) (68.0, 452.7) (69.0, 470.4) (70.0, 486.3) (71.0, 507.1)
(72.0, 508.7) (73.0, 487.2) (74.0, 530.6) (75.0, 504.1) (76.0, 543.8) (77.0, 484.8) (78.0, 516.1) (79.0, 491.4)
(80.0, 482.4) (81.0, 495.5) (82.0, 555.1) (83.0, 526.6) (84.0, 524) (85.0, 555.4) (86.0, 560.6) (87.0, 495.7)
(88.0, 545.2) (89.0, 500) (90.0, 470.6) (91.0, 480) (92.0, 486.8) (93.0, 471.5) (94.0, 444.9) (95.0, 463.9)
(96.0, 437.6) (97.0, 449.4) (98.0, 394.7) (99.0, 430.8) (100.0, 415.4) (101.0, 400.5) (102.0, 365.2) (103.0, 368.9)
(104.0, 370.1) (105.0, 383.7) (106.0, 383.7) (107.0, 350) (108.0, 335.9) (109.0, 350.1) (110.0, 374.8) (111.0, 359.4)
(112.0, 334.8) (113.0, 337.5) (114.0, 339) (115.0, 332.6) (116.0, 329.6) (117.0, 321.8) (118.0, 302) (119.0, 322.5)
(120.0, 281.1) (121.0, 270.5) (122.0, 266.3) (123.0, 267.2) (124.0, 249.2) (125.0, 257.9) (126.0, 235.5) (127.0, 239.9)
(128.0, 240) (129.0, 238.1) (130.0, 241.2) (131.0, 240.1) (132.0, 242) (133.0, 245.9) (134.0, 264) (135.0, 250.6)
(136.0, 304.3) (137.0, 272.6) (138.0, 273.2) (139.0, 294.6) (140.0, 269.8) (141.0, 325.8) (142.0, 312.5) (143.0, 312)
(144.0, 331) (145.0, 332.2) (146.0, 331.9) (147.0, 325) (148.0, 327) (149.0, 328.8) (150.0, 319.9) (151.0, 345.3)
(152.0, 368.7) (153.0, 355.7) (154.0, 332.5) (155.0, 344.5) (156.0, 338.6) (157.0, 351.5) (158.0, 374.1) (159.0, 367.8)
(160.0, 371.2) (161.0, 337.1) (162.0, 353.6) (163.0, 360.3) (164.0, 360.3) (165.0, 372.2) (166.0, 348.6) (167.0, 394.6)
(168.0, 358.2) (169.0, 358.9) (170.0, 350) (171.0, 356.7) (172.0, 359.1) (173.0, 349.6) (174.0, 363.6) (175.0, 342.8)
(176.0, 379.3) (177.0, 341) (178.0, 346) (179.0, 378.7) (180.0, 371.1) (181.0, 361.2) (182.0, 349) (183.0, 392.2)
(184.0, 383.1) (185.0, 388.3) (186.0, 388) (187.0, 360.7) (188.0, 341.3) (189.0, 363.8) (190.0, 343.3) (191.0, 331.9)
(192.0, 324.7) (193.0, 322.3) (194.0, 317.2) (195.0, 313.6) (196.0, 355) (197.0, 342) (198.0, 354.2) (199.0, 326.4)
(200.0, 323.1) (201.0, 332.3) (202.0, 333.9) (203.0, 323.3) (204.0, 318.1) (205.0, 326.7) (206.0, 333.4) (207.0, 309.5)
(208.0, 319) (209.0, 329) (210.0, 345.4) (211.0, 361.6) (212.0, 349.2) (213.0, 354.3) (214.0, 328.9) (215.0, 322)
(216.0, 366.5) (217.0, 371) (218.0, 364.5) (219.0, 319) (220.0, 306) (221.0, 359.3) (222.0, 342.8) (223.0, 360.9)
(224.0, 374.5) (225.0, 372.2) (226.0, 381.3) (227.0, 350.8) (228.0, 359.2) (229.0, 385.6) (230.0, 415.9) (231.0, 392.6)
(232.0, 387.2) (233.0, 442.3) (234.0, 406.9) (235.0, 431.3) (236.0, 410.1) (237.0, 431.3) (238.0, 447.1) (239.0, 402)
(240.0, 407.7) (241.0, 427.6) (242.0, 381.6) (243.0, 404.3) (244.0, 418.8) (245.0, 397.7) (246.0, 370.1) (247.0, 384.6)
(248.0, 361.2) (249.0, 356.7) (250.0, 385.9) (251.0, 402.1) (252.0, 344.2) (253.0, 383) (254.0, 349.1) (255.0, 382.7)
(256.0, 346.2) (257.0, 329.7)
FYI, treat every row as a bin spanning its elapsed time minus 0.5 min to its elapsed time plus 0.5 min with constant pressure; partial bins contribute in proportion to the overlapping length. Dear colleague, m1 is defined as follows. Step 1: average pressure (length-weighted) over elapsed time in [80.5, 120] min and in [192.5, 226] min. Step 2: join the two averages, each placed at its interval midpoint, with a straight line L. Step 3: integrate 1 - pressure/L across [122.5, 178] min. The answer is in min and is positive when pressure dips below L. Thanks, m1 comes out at 8.97 min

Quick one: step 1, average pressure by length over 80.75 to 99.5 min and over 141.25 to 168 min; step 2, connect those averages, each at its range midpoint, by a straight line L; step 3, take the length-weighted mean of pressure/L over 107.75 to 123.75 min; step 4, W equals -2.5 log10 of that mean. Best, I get 0.331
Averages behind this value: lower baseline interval 489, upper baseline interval 346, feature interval 319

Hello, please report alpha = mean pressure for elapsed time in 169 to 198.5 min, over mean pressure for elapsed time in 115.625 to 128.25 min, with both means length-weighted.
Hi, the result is 1.3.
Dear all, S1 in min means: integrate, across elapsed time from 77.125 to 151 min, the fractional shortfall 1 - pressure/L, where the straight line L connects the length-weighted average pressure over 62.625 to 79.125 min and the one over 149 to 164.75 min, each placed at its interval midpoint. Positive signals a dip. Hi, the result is 8.94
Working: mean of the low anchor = 469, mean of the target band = 364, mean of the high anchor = 352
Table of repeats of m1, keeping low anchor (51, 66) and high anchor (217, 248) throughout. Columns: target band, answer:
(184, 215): 2.8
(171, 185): 0.0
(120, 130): 2.6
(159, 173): 0.0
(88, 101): -5.0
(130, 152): 3.2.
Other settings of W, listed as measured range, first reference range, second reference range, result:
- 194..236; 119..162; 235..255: 0.041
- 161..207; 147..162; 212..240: 0.027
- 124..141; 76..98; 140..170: 0.457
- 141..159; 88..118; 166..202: 0.103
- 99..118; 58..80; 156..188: 0.137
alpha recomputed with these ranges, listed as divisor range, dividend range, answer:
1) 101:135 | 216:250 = 1.26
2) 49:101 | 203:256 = 0.86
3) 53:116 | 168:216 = 0.82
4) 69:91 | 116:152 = 0.56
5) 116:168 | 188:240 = 1.16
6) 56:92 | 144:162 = 0.76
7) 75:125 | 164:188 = 0.88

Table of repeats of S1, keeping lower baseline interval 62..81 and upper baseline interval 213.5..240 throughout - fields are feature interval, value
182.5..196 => 1.6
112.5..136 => 8.7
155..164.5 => 1.4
